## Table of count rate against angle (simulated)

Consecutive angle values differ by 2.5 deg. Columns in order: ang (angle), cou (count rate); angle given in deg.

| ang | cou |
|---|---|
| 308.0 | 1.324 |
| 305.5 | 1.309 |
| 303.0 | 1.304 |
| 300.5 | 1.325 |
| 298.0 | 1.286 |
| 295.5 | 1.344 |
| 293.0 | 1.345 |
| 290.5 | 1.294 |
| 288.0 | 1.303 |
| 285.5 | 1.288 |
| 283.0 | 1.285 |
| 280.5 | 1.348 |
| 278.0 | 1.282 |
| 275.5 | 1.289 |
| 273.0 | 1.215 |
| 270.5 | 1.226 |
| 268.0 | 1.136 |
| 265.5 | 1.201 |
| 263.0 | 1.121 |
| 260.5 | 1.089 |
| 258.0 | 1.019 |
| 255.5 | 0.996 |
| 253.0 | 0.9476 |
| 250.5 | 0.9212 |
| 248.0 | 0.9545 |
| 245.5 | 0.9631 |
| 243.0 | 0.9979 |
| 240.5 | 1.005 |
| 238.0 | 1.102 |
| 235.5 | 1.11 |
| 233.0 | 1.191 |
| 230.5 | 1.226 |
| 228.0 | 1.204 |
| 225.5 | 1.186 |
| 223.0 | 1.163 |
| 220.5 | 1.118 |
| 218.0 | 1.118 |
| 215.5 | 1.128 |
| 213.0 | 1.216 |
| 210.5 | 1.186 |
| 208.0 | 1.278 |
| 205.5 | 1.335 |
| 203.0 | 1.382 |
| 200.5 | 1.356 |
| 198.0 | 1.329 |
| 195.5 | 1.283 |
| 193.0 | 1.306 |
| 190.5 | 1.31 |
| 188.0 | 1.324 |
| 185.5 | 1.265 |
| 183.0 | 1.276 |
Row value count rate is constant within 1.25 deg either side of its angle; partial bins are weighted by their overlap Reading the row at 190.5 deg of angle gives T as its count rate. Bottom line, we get 1.31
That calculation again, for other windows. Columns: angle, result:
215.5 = 1.128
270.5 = 1.226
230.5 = 1.226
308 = 1.324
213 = 1.216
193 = 1.306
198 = 1.329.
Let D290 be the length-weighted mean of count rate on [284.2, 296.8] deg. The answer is 1.31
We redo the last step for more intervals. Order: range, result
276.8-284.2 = 1.31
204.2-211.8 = 1.27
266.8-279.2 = 1.23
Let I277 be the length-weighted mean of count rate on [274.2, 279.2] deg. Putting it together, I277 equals 1.28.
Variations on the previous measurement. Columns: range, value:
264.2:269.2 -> 1.17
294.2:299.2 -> 1.32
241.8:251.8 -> 0.959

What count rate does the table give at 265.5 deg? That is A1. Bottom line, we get 1.201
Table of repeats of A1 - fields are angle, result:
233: 1.191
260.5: 1.089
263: 1.121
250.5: 0.9212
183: 1.276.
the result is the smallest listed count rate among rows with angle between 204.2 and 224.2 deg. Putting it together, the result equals 1.118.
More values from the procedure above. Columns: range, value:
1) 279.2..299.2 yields 1.285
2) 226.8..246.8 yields 0.9631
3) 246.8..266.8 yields 0.9212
